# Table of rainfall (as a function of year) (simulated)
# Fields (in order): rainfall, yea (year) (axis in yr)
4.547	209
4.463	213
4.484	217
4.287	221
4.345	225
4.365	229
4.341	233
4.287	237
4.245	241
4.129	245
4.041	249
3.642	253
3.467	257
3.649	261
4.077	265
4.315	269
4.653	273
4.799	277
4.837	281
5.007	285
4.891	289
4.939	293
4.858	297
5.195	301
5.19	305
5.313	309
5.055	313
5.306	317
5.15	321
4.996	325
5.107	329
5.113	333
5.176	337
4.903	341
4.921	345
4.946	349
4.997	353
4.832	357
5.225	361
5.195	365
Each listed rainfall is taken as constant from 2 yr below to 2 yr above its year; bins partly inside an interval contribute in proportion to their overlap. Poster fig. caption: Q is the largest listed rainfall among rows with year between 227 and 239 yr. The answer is 4.365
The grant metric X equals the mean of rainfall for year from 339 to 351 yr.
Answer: 4.92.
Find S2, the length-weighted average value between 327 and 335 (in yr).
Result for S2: 5.11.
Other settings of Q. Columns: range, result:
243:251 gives 4.129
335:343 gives 5.176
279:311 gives 5.313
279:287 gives 5.007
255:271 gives 4.315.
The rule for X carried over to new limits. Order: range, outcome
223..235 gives 4.35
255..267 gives 3.73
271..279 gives 4.73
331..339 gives 5.14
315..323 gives 5.23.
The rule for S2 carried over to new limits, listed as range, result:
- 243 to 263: 3.79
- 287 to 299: 4.9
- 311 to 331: 5.12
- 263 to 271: 4.2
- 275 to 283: 4.82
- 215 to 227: 4.37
